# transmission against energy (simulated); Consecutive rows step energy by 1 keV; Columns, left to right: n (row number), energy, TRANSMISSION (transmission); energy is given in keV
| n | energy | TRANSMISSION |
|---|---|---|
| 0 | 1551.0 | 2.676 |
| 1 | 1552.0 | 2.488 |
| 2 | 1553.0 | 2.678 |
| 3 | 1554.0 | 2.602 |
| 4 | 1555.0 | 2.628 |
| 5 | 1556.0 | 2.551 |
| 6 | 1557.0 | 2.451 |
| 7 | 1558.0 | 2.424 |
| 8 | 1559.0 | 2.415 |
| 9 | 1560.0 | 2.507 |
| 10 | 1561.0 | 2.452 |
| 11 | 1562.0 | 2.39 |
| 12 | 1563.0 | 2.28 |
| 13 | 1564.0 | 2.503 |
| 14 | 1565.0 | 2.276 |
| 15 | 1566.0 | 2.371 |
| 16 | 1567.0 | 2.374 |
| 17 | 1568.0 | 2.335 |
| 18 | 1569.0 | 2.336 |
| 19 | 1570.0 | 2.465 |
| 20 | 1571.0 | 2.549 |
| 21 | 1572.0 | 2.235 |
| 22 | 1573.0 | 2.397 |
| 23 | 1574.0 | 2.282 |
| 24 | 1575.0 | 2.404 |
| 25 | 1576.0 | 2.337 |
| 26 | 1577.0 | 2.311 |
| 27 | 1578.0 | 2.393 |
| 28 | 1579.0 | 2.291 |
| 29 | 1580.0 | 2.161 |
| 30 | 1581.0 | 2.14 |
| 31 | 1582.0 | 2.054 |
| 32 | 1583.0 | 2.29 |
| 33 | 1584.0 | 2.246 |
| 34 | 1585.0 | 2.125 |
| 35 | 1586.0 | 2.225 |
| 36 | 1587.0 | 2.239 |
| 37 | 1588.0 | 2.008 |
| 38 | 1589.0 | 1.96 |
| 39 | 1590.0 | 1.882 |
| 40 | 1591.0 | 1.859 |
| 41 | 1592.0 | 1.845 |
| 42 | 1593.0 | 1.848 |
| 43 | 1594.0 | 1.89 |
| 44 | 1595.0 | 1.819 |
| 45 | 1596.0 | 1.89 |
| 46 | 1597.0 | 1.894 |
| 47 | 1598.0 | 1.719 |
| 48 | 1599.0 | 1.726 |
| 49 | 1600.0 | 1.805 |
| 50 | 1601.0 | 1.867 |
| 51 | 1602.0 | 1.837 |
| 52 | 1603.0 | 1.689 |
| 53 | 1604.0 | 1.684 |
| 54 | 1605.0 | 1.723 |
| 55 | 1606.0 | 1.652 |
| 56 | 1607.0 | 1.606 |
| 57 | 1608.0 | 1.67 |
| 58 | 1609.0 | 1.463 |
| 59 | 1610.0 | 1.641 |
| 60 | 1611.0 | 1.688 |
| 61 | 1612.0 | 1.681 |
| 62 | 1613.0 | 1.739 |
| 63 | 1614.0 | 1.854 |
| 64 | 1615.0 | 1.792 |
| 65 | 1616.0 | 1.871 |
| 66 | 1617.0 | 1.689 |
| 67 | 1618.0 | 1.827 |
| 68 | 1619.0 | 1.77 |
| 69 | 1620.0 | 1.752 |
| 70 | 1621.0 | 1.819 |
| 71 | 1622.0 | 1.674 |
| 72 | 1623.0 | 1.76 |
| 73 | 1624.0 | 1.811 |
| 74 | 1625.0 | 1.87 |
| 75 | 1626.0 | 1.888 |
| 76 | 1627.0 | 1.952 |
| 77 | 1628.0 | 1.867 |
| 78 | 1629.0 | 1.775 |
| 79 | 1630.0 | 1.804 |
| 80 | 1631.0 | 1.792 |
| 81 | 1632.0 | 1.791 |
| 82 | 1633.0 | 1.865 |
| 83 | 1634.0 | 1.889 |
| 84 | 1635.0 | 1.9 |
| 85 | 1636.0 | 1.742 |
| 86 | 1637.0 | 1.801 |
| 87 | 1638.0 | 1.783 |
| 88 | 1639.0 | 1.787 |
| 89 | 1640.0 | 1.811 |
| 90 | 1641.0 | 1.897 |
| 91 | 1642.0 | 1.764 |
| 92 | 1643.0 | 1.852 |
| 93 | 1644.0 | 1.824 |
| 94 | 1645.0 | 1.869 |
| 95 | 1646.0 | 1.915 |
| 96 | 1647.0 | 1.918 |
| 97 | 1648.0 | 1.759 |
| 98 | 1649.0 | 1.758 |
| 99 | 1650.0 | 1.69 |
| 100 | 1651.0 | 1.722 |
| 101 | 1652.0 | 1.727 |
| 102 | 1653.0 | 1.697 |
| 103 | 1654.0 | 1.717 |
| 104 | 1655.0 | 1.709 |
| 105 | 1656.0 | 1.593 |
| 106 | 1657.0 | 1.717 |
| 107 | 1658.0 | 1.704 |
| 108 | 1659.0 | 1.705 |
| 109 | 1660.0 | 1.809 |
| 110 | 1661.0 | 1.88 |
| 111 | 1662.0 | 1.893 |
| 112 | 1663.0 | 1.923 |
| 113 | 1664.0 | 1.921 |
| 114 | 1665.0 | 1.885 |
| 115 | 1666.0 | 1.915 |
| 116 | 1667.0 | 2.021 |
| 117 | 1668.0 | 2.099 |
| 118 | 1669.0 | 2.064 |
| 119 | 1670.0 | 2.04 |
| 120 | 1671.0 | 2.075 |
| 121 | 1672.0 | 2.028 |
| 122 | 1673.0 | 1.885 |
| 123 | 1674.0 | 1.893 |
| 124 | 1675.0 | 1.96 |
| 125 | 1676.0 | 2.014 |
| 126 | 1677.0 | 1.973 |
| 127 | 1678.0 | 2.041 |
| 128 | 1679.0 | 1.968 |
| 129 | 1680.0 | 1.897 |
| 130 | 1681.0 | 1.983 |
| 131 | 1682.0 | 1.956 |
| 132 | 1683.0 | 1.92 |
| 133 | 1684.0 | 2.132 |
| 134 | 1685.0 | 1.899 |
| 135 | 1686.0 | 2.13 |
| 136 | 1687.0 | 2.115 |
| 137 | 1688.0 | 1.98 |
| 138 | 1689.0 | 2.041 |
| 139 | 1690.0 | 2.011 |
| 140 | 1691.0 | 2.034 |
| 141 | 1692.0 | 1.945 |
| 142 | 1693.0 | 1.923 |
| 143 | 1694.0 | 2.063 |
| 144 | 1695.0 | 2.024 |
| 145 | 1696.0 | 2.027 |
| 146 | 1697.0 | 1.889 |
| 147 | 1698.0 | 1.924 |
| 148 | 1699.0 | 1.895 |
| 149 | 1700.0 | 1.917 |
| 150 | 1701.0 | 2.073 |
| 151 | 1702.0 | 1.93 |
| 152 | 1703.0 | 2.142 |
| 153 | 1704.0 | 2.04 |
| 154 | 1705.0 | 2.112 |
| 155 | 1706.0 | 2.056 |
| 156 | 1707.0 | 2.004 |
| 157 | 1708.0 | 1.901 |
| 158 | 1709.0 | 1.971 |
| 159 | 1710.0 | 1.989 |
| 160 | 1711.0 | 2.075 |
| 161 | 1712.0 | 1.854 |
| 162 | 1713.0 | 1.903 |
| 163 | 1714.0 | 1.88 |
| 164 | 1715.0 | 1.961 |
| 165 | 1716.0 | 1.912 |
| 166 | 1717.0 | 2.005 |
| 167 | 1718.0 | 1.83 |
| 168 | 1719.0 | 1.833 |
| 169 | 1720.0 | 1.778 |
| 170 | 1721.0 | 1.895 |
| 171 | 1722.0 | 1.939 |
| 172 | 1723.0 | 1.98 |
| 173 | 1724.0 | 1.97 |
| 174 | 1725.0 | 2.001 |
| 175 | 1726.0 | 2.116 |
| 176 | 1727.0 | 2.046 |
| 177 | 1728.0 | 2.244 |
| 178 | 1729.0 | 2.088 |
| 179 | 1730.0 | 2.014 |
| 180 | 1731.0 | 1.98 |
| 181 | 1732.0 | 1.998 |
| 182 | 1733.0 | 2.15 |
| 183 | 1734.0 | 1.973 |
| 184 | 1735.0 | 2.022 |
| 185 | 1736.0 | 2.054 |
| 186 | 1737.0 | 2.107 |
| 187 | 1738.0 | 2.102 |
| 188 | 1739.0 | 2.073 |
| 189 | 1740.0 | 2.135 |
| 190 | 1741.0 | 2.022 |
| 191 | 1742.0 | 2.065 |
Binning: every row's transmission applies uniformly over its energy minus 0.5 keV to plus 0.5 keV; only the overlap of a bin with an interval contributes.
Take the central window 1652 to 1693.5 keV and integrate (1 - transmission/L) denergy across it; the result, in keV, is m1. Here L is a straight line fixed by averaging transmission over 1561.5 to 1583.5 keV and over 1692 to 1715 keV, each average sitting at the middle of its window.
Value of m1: 2.7 keV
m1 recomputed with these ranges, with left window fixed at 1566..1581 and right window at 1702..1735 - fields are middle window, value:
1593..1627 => 7.4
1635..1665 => 5.0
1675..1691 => 0.5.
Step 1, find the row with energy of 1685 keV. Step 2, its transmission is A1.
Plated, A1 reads 1.899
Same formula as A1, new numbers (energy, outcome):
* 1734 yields 1.973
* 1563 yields 2.28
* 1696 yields 2.027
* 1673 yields 1.885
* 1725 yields 2.001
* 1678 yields 2.041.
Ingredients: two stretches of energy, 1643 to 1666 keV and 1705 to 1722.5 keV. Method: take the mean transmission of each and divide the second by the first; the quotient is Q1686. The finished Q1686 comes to 1.1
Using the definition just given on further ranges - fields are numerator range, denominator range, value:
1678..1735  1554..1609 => 0.93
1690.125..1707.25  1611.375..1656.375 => 1.11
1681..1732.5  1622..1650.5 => 1.09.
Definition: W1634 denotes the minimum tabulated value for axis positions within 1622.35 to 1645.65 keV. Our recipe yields 1.742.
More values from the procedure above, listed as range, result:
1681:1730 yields 1.778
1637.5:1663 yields 1.593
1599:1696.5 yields 1.463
